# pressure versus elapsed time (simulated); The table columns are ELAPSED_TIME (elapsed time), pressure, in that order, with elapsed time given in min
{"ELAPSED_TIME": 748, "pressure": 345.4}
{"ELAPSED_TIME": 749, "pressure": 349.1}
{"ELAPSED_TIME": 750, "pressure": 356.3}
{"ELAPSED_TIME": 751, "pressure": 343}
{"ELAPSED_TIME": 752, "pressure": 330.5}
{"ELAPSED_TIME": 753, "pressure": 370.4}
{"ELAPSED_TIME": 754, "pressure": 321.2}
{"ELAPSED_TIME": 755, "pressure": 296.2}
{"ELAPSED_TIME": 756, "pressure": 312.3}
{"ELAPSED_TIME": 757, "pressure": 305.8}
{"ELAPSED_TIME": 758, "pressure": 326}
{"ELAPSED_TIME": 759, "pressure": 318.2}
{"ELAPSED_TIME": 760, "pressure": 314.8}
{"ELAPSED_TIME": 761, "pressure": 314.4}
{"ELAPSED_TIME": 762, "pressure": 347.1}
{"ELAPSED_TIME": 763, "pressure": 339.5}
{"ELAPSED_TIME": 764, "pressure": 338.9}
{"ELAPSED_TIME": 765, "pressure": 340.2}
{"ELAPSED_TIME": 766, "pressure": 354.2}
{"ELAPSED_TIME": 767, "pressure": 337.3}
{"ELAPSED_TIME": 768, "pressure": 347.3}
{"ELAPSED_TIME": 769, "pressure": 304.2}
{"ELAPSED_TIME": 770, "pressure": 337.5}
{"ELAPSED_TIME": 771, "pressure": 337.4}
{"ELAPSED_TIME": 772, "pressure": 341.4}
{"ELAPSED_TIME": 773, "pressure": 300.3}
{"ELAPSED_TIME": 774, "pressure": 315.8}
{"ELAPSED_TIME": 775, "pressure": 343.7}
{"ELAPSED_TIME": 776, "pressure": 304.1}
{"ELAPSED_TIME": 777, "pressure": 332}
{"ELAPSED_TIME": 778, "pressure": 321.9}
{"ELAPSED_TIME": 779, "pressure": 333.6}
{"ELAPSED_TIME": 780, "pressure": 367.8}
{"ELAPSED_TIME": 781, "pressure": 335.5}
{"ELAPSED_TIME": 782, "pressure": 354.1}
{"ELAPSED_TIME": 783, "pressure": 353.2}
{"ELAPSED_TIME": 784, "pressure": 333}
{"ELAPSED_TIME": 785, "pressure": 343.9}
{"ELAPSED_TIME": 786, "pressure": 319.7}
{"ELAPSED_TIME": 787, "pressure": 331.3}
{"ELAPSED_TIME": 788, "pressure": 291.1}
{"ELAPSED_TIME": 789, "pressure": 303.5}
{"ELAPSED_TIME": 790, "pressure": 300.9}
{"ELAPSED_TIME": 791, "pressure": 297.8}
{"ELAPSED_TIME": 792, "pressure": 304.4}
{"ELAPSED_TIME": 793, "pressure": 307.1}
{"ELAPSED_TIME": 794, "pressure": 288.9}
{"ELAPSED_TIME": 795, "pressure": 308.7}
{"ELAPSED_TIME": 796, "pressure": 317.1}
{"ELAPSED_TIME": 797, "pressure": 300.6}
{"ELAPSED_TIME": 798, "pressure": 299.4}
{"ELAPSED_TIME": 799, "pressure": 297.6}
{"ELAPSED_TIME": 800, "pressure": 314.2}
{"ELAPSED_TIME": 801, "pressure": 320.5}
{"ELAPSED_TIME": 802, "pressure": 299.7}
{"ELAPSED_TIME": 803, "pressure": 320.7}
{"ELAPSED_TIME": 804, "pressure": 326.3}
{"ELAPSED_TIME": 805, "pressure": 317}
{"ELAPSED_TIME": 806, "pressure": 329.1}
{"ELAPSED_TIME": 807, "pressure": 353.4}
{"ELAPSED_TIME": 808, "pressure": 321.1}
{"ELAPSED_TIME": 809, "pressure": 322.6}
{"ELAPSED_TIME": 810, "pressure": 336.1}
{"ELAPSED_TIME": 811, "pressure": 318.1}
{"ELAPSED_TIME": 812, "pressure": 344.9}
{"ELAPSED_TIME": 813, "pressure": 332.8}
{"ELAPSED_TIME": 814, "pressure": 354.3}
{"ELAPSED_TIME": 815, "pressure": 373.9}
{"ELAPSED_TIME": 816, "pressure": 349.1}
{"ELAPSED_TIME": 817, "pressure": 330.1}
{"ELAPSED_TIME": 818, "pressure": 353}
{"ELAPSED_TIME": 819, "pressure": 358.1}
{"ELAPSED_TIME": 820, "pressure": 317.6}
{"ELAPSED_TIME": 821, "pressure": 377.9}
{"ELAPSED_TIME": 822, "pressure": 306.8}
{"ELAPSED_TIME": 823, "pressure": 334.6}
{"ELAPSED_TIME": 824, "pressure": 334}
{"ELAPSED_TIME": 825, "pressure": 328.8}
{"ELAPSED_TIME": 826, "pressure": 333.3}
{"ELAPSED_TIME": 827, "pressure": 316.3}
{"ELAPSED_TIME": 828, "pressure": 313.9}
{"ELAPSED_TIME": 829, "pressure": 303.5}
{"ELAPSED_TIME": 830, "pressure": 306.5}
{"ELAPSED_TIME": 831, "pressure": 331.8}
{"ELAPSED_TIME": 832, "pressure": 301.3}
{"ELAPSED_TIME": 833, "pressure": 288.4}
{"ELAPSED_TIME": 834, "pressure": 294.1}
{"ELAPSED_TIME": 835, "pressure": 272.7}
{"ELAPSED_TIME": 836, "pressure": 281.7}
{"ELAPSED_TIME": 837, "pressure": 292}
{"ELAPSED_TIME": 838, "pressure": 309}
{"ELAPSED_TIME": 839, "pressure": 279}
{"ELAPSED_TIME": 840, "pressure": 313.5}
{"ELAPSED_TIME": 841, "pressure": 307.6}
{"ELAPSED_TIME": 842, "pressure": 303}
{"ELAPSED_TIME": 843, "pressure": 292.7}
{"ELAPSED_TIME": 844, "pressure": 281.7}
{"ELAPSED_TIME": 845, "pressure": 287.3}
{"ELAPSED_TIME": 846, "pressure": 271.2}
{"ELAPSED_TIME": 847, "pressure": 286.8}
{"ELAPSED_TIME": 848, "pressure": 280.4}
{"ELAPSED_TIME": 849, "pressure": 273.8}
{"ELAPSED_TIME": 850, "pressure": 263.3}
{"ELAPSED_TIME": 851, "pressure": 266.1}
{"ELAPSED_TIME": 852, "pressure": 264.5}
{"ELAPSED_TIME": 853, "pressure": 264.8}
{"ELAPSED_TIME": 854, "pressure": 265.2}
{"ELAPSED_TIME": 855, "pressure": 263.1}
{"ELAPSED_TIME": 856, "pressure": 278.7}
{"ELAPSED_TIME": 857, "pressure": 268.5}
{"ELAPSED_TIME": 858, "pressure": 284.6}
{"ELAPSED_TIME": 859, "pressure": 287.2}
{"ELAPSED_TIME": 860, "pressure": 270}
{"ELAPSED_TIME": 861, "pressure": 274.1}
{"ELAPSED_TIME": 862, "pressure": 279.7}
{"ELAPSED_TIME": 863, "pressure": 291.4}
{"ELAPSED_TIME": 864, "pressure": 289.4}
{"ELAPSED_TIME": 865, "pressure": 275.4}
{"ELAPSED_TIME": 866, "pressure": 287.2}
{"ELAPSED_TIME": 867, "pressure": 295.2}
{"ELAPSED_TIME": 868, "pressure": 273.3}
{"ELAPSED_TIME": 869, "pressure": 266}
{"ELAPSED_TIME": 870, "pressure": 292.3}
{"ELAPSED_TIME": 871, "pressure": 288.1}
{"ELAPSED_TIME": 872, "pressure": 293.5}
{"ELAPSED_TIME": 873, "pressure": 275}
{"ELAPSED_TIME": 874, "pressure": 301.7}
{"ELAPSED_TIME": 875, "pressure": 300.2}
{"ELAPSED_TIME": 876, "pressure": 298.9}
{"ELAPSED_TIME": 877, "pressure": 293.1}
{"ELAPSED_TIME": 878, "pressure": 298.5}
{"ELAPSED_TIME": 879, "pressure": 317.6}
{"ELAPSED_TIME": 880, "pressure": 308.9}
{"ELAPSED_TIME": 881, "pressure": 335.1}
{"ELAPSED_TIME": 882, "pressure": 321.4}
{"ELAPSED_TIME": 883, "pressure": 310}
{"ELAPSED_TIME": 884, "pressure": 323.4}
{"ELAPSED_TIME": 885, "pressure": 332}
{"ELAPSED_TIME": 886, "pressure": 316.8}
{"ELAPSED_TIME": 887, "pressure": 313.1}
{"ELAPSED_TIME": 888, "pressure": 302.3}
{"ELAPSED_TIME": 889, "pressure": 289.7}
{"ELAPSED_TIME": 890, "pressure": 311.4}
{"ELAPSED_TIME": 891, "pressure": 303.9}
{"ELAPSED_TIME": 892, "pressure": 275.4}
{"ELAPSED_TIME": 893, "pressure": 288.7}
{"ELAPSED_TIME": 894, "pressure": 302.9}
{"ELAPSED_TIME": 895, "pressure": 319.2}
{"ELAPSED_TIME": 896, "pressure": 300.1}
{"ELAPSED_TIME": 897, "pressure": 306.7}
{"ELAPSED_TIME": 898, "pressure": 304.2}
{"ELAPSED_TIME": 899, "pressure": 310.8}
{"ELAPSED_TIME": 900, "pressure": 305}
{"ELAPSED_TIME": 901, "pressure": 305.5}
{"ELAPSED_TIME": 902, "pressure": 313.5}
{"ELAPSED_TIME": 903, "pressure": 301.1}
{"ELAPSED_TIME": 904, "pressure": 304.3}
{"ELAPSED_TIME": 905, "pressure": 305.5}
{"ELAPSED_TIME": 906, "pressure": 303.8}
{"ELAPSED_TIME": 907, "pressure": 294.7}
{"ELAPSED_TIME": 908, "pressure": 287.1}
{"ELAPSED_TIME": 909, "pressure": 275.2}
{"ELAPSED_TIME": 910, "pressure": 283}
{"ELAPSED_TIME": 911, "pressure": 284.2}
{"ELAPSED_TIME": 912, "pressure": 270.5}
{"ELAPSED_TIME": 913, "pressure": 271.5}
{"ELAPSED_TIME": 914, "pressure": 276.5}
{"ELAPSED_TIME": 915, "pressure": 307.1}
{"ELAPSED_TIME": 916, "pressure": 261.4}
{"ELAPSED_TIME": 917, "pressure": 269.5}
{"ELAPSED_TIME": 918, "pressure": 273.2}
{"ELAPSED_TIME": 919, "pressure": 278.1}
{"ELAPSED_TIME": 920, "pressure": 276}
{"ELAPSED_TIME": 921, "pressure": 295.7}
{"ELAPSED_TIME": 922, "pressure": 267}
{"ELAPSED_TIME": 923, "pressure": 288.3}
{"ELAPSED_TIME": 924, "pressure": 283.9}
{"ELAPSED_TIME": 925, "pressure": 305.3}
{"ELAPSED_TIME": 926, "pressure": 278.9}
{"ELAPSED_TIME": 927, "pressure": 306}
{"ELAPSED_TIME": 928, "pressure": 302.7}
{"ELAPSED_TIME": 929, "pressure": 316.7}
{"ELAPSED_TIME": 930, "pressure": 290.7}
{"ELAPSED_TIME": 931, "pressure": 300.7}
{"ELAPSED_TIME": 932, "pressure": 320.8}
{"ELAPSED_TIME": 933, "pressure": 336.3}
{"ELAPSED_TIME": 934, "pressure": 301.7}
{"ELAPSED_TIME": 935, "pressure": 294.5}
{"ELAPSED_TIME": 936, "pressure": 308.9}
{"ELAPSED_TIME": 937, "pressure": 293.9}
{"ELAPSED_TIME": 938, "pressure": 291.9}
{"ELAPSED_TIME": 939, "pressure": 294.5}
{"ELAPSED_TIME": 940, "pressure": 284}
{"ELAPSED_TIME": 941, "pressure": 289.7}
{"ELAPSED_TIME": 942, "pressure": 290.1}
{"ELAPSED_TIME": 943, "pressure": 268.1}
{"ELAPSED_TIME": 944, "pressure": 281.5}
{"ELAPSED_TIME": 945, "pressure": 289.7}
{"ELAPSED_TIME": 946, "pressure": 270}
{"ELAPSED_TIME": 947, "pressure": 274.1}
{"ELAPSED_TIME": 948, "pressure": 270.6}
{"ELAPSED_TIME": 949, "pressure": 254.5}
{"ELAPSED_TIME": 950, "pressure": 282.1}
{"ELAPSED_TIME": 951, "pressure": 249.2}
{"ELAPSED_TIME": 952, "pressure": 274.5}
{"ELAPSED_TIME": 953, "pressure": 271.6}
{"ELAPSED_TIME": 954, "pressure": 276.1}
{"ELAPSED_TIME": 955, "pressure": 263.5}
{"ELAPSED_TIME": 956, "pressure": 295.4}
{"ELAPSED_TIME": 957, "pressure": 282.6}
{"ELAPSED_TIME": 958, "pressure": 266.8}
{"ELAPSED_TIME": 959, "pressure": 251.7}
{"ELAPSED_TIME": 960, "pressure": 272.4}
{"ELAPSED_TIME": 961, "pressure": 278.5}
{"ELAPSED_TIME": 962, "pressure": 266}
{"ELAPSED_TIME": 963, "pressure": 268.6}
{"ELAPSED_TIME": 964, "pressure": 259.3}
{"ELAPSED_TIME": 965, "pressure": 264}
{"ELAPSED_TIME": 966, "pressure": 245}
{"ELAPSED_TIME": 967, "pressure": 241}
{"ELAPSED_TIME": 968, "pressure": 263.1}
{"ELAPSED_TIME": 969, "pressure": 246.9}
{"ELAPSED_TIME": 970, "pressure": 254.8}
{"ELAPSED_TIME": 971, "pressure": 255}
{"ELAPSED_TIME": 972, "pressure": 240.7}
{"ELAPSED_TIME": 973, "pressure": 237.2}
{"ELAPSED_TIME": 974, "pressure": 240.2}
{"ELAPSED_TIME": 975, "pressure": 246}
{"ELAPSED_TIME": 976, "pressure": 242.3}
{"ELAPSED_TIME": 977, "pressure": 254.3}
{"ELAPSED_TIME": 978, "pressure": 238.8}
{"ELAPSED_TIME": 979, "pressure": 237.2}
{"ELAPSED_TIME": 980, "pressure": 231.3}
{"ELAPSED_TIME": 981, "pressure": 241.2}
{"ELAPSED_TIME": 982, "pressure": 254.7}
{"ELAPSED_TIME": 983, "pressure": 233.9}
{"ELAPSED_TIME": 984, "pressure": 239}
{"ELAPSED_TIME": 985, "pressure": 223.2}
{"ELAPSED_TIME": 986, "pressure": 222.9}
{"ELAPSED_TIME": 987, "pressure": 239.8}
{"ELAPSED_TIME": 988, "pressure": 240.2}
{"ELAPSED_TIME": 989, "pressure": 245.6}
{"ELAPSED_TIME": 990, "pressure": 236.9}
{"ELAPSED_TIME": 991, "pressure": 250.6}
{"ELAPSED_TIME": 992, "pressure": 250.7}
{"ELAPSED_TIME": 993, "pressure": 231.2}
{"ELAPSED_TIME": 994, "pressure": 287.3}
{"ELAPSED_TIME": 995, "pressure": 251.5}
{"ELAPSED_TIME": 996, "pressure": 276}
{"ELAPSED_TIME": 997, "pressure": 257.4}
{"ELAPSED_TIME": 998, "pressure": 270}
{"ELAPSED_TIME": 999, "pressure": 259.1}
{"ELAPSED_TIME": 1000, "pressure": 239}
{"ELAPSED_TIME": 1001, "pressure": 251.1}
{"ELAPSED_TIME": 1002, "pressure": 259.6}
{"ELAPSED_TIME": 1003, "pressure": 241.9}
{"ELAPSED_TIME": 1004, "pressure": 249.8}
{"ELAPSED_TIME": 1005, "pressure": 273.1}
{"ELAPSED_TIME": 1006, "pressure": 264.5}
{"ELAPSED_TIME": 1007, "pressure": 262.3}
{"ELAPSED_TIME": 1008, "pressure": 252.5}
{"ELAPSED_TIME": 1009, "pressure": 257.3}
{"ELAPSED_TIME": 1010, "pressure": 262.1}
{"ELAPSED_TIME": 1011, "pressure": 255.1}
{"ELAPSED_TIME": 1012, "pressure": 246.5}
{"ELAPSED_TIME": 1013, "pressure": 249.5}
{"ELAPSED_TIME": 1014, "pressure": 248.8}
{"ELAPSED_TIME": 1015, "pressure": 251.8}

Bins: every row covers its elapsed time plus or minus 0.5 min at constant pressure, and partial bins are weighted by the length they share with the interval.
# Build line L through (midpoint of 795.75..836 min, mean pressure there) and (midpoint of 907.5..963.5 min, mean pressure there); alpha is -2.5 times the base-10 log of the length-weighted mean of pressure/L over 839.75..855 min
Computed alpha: 0.12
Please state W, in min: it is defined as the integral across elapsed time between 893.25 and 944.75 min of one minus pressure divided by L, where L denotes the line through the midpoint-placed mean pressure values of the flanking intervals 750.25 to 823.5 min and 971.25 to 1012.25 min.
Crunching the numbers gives -3.2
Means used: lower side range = 327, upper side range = 249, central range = 294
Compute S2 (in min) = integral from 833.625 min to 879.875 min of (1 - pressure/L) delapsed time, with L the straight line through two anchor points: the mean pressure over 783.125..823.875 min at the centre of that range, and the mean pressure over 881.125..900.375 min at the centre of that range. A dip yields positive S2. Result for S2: 4.3 min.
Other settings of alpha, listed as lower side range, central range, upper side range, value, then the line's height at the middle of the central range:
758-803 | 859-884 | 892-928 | 0.03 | 301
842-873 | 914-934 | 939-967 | -0.07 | 274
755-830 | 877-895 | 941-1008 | -0.07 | 291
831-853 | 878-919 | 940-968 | -0.08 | 278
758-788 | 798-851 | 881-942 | 0.02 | 319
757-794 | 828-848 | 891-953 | 0.06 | 311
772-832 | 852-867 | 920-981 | 0.10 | 305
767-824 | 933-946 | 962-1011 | -0.09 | 269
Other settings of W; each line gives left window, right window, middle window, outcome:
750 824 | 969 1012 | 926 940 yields -1.6 min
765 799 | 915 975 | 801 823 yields -1.4 min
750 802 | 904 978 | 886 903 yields -0.8 min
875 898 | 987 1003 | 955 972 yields 0.4 min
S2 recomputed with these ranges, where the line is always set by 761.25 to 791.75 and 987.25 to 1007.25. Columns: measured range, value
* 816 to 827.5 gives -0.8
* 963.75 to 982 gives 1.1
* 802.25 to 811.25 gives -0.2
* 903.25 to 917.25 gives -0.1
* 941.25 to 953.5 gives -0.1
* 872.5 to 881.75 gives -0.3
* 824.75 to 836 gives 0.2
